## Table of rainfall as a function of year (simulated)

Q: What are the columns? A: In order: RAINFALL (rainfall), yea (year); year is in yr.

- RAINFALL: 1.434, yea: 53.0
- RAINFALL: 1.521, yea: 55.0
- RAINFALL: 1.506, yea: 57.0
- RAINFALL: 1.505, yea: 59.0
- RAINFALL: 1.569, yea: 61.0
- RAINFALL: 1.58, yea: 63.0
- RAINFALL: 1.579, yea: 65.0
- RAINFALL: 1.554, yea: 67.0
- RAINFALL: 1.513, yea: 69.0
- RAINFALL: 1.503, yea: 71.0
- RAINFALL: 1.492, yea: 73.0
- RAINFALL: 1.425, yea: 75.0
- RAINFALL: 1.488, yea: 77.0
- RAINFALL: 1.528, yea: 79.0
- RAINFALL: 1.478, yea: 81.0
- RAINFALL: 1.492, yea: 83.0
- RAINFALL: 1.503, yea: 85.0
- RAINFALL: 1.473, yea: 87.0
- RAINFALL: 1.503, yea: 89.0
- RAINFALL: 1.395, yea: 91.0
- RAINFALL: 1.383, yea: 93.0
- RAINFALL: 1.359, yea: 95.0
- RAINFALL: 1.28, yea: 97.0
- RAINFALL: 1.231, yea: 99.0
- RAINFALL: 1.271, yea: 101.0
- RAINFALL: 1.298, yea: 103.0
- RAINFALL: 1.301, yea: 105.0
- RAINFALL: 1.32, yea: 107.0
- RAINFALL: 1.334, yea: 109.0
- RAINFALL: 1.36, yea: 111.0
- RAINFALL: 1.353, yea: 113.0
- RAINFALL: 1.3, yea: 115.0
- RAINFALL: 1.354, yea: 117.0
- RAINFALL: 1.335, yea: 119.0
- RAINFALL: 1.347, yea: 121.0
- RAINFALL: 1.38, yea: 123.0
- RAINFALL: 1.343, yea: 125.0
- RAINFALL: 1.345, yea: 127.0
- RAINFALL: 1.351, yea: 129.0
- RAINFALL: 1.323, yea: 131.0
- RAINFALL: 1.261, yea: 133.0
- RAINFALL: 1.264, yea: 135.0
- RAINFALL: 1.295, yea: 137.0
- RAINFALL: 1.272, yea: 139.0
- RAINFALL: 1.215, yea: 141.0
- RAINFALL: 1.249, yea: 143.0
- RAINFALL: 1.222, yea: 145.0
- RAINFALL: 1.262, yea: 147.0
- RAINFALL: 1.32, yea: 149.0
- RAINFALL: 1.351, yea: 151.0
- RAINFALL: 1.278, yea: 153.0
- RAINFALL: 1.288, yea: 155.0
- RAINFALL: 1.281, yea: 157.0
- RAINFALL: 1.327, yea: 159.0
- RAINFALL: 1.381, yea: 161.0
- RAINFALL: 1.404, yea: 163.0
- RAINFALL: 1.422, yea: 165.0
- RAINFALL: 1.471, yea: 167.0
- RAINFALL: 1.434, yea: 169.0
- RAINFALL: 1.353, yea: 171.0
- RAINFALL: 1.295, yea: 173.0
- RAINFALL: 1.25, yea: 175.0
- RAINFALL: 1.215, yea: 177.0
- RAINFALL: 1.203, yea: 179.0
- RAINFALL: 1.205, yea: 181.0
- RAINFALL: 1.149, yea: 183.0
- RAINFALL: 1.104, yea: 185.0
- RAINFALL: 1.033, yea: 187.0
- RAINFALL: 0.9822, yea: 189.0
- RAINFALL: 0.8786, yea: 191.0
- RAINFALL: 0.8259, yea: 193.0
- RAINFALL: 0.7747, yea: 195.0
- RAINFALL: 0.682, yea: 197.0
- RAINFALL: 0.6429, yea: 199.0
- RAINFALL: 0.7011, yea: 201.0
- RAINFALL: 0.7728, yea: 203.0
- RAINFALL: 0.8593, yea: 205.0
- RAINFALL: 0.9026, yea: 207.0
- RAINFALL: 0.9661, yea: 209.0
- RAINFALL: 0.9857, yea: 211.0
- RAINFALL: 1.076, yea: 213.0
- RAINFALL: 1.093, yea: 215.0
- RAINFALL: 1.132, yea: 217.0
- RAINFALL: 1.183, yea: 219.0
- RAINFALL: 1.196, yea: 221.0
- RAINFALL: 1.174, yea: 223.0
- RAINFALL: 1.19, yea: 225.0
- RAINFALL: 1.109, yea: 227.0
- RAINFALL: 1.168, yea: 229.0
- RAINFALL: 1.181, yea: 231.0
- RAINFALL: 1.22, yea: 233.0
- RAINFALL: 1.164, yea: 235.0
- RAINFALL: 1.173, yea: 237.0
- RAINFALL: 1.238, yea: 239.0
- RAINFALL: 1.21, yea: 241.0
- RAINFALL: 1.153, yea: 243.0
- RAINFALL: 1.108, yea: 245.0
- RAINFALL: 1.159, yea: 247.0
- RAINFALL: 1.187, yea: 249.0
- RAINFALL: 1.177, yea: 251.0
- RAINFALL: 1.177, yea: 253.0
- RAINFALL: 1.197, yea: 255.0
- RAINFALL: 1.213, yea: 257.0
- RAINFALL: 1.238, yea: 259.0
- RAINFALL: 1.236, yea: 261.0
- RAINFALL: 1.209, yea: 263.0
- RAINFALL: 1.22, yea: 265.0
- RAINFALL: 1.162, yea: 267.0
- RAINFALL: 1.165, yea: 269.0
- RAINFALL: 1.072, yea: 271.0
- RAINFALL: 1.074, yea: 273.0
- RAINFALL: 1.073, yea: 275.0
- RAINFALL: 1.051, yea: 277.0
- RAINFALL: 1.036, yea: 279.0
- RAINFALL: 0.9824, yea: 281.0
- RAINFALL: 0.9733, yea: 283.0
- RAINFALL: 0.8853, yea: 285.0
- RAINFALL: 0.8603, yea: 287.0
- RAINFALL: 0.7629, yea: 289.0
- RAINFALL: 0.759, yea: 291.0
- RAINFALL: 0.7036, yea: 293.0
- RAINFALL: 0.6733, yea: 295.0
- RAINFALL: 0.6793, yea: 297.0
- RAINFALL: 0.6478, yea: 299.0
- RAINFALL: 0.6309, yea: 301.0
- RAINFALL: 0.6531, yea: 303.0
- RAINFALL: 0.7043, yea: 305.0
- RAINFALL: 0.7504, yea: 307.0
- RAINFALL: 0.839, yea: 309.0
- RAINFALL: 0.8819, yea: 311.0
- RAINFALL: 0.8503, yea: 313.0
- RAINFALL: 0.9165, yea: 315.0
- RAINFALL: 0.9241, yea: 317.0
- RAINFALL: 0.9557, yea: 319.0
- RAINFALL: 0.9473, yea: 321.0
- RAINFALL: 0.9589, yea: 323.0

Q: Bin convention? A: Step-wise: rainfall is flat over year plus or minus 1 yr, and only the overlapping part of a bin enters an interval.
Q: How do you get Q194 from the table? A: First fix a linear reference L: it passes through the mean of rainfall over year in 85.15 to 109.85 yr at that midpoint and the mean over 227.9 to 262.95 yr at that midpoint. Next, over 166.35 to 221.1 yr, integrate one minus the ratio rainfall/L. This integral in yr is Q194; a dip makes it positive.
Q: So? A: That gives 8.93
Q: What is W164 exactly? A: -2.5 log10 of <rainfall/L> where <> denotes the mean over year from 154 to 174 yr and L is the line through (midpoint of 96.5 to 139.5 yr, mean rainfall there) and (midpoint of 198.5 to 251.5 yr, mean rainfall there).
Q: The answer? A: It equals -0.13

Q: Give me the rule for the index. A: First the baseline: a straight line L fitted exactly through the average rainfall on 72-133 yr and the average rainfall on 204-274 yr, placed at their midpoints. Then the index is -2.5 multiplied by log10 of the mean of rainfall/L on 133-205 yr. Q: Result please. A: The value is 0.09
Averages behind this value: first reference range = 1.38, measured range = 1.16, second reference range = 1.14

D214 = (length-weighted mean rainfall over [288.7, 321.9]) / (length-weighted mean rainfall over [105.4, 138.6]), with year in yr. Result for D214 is 0.6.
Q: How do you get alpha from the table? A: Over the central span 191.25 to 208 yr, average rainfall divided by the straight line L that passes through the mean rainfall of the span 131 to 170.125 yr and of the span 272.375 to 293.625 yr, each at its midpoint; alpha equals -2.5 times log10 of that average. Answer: 0.45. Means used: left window 1.32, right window 0.925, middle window 0.775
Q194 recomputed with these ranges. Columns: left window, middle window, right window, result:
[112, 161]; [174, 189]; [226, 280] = 1.2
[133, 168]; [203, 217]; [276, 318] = 1.7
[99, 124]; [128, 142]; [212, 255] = 0.1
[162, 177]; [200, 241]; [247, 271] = 6.0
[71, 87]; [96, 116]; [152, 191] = 1.6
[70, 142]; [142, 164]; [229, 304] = -0.6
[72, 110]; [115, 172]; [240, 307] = -2.0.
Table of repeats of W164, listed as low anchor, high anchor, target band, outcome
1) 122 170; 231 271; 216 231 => 0.05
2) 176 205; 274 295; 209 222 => -0.19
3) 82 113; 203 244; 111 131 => -0.02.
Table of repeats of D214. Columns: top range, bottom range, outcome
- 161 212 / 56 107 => 0.74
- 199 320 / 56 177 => 0.73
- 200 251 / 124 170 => 0.83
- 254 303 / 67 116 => 0.69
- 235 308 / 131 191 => 0.80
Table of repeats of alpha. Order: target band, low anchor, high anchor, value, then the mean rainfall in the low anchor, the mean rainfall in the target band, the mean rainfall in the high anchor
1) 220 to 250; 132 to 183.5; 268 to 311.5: -0.134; 1.3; 1.18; 0.857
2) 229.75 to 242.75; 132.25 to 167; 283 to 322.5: -0.174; 1.3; 1.19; 0.798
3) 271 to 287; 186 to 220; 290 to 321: -0.232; 0.911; 1.01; 0.777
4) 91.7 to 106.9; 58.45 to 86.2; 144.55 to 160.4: 0.107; 1.51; 1.31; 1.3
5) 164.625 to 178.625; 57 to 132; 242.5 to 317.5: -0.093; 1.41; 1.34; 0.972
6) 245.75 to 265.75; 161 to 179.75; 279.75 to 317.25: -0.225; 1.34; 1.2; 0.793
